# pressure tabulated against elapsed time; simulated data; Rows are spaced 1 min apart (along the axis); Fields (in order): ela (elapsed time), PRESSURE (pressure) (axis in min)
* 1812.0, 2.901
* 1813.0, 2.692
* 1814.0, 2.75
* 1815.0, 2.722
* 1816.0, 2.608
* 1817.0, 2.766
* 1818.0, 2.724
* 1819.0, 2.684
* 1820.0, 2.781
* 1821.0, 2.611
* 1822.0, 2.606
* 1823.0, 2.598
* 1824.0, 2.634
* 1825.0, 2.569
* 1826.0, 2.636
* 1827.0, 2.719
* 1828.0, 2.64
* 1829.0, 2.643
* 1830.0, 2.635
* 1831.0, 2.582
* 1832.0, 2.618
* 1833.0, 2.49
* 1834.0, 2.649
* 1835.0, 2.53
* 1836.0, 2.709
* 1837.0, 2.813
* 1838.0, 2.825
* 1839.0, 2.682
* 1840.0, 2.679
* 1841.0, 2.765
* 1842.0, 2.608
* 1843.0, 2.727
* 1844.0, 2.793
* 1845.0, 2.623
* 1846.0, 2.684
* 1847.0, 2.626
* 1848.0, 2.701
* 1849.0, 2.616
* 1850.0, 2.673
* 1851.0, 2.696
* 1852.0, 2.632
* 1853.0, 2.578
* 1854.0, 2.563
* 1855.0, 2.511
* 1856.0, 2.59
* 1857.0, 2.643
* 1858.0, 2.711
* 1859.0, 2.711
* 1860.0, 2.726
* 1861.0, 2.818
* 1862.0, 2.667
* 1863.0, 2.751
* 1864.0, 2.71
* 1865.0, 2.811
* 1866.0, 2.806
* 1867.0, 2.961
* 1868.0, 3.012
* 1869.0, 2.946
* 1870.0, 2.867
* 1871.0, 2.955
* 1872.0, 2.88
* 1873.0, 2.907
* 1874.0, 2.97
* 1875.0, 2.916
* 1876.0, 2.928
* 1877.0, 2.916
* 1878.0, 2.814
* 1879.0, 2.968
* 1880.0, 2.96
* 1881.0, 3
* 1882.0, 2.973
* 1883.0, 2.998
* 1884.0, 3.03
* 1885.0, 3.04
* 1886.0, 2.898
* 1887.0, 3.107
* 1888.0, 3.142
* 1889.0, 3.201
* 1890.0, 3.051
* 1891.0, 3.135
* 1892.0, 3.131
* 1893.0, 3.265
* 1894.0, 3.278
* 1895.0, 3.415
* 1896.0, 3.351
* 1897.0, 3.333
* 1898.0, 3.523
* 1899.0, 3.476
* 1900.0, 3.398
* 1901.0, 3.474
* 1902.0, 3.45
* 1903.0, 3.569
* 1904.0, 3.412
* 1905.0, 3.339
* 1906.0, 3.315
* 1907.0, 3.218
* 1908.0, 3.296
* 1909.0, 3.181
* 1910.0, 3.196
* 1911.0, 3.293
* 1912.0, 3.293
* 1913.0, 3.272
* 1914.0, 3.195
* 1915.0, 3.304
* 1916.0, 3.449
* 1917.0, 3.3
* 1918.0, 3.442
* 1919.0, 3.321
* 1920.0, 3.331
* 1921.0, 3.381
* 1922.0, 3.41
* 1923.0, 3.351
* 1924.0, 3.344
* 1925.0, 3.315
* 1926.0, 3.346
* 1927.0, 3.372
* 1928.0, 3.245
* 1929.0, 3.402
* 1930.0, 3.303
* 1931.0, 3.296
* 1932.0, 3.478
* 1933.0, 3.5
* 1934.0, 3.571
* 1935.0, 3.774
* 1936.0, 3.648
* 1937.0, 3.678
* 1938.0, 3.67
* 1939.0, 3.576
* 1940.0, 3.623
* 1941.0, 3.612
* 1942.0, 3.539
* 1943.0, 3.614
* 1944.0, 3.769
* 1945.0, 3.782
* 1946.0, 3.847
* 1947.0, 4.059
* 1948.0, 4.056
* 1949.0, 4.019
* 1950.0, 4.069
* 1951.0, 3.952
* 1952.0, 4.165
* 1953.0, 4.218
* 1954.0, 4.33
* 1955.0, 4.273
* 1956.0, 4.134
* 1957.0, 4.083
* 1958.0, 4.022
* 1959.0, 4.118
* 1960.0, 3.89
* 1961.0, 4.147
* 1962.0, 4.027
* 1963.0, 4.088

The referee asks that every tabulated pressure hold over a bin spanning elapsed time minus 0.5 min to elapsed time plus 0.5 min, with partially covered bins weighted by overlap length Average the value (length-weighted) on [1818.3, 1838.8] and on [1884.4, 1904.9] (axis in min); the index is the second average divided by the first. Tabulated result 1.24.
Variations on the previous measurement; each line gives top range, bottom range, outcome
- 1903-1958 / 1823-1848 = 1.34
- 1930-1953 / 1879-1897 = 1.20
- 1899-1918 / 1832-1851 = 1.25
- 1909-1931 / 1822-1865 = 1.25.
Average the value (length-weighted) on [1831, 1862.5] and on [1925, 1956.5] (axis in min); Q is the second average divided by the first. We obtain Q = 1.4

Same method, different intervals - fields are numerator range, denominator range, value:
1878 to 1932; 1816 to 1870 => 1.21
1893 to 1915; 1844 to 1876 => 1.21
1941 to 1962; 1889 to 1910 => 1.20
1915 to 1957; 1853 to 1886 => 1.28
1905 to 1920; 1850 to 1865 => 1.23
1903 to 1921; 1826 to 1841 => 1.24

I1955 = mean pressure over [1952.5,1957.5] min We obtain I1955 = 4.21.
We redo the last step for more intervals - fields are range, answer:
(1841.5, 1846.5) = 2.69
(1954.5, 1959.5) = 4.13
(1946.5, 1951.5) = 4.03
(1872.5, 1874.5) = 2.94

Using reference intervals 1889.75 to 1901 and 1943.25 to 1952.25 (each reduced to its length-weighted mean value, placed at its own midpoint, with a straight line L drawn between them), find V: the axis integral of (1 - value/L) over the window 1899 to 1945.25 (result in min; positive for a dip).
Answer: 2.7 min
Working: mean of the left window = 3.32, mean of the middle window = 3.43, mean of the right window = 3.95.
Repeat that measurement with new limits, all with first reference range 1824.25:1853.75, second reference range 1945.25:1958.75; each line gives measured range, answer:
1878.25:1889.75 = 0.7 min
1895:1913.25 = 0.6 min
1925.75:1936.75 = 1.1 min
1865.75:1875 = 0.4 min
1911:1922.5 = 1.0 min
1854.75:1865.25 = 0.8 min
